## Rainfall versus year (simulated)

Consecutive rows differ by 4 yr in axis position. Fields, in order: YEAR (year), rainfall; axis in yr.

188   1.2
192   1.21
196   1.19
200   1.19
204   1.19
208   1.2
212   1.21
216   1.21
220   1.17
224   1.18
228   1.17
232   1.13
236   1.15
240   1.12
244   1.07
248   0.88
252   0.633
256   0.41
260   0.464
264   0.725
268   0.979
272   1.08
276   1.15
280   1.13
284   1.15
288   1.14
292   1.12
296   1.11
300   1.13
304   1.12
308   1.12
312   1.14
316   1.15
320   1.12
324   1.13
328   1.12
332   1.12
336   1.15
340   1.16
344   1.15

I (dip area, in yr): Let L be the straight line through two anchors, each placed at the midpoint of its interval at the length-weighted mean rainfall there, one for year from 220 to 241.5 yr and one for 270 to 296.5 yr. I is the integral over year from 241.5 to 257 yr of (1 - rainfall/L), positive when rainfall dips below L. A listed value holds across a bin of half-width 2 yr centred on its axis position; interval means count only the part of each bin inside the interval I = 4.9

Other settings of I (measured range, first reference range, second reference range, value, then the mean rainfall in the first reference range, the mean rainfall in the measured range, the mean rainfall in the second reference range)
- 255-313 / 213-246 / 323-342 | 7.0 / 1.15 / 1.01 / 1.14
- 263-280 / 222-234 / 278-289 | 1.9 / 1.16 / 1.02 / 1.14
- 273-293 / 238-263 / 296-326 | -3.7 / 0.761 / 1.14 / 1.13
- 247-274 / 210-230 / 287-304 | 9.8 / 1.19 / 0.733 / 1.12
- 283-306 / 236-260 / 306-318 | -1.7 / 0.82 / 1.13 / 1.14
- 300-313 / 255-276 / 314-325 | -1.0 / 0.787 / 1.13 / 1.13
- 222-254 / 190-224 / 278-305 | 3.6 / 1.2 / 1.04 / 1.13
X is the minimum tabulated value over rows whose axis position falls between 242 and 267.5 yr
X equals 0.41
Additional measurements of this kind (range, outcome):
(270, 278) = 1.08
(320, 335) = 1.12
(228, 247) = 1.07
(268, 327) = 0.979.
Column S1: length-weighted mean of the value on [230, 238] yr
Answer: 1.14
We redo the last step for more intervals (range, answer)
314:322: 1.14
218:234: 1.16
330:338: 1.14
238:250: 1.02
